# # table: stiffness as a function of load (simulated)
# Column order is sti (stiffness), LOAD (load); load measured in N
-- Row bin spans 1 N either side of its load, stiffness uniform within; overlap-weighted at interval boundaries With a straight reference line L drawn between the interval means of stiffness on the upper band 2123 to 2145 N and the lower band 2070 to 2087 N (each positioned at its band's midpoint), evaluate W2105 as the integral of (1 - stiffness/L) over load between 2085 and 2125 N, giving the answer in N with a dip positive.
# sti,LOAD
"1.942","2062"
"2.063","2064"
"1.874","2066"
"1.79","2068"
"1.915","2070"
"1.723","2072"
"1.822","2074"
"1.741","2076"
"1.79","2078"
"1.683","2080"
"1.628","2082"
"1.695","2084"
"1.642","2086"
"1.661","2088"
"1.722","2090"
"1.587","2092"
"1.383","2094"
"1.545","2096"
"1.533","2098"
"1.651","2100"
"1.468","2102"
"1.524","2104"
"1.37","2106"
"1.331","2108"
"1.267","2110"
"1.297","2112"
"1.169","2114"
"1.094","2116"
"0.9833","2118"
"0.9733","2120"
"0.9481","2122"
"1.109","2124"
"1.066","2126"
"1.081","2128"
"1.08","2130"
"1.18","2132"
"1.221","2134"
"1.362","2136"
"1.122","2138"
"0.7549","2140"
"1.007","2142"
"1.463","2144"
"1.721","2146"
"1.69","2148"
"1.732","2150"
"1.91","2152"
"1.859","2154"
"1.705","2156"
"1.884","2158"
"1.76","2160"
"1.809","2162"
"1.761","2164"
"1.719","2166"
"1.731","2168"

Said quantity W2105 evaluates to 2.5 N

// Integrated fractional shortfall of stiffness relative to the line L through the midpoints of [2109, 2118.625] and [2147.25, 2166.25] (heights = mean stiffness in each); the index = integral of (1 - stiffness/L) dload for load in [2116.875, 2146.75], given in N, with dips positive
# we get 6.2 N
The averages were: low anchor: 1.17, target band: 1.13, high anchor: 1.79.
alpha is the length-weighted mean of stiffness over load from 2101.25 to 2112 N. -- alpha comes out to 1.38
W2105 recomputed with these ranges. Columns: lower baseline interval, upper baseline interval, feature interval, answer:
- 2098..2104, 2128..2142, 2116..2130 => 2.5 N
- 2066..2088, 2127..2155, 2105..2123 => 4.4 N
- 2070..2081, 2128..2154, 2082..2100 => 0.8 N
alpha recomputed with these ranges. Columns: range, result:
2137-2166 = 1.59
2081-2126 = 1.38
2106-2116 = 1.26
